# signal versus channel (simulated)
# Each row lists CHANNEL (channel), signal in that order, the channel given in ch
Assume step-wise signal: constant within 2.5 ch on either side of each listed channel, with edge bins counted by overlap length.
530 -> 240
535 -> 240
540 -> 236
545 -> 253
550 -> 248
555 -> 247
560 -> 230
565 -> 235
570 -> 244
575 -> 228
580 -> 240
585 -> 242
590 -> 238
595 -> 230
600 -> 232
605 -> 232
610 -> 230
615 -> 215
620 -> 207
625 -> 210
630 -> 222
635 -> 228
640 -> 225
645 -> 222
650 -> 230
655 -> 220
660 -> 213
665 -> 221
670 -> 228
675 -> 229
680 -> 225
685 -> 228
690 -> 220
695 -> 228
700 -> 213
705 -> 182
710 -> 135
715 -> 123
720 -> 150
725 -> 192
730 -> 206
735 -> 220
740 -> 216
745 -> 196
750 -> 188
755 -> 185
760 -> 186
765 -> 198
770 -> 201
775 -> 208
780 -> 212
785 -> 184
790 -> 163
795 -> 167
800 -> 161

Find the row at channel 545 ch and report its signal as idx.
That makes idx 253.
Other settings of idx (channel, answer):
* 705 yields 182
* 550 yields 248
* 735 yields 220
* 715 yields 123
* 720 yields 150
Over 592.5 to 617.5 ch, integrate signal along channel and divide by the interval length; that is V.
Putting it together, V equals 228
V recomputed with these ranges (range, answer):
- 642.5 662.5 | 221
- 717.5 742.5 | 197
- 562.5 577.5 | 236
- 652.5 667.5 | 218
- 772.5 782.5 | 210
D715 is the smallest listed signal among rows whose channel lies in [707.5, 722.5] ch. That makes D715 123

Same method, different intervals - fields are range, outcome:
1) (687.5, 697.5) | 220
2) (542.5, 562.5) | 230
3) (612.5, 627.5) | 207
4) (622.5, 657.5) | 210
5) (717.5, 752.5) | 150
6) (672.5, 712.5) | 135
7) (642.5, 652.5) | 222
